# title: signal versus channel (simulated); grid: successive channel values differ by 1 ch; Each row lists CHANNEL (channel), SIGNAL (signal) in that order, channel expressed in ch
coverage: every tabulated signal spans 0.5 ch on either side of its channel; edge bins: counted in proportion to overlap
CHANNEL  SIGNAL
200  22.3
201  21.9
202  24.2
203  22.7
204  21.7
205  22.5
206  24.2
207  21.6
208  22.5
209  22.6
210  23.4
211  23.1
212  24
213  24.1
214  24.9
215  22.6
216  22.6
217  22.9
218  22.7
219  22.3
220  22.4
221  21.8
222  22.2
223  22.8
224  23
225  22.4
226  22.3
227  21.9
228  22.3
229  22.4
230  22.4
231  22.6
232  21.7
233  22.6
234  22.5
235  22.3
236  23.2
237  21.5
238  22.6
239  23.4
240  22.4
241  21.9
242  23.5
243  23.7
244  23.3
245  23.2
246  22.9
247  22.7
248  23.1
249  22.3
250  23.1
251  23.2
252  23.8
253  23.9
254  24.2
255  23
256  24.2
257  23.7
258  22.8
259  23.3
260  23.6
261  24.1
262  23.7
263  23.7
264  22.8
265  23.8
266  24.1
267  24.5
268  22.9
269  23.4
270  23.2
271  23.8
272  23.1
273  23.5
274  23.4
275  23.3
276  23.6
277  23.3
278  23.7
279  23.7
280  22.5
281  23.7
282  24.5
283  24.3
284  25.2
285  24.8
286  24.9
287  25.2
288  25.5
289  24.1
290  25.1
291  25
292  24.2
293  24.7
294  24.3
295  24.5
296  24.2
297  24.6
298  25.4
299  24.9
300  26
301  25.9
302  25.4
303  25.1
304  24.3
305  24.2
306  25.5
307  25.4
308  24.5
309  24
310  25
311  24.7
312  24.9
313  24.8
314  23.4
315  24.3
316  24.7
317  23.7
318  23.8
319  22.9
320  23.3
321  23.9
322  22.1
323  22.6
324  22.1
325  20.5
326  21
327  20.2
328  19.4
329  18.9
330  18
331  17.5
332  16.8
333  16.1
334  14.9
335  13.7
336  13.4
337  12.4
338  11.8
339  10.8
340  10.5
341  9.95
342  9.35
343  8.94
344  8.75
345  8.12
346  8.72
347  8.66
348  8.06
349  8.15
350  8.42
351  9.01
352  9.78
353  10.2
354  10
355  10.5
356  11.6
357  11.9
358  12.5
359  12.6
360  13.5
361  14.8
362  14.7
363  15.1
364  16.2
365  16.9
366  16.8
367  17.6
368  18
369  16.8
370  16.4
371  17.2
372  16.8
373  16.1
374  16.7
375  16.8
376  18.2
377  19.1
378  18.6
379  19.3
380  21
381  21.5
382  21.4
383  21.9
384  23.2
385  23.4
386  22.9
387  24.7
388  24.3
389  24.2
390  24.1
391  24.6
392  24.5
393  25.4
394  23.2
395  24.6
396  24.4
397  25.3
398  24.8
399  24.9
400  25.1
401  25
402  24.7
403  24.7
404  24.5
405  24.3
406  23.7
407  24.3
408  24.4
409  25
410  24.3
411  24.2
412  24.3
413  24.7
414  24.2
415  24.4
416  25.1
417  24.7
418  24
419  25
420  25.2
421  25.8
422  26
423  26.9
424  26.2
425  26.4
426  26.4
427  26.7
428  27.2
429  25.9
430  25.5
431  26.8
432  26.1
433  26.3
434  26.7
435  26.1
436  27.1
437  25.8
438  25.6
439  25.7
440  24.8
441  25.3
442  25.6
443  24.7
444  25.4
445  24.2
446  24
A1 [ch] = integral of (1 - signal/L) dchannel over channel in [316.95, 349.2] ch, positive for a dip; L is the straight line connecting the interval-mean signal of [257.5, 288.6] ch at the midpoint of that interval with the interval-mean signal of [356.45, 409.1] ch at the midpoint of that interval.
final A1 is 9.4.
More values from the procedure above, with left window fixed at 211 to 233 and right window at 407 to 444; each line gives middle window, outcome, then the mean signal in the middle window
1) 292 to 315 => -0.93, 24.8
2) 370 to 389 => 3.59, 20.2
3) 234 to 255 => 0.00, 23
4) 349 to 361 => 6.64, 11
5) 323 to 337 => 3.66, 17.9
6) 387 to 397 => 0.25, 24.4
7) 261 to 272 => -0.13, 23.6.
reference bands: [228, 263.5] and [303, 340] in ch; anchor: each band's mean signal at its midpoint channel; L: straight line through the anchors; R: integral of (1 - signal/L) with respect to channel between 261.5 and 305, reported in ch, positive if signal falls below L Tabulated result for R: -4.7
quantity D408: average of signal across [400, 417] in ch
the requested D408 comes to 24.5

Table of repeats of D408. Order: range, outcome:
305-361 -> 16.6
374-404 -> 22.9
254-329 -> 23.9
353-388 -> 17.2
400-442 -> 25.4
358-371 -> 15.7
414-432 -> 25.7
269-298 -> 24.1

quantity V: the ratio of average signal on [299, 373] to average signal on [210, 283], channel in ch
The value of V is 0.7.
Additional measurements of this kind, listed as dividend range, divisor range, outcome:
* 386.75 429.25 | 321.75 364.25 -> 1.85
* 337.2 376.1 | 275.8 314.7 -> 0.52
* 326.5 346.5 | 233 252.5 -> 0.59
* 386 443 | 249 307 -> 1.04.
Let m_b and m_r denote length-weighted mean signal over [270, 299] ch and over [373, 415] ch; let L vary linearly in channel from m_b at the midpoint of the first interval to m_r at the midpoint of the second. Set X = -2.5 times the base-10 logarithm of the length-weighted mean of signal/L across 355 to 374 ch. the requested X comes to 0.47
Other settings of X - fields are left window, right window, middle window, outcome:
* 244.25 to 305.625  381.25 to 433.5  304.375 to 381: 0.401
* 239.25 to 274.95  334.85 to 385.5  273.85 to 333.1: -0.218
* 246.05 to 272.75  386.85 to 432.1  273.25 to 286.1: -0.010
